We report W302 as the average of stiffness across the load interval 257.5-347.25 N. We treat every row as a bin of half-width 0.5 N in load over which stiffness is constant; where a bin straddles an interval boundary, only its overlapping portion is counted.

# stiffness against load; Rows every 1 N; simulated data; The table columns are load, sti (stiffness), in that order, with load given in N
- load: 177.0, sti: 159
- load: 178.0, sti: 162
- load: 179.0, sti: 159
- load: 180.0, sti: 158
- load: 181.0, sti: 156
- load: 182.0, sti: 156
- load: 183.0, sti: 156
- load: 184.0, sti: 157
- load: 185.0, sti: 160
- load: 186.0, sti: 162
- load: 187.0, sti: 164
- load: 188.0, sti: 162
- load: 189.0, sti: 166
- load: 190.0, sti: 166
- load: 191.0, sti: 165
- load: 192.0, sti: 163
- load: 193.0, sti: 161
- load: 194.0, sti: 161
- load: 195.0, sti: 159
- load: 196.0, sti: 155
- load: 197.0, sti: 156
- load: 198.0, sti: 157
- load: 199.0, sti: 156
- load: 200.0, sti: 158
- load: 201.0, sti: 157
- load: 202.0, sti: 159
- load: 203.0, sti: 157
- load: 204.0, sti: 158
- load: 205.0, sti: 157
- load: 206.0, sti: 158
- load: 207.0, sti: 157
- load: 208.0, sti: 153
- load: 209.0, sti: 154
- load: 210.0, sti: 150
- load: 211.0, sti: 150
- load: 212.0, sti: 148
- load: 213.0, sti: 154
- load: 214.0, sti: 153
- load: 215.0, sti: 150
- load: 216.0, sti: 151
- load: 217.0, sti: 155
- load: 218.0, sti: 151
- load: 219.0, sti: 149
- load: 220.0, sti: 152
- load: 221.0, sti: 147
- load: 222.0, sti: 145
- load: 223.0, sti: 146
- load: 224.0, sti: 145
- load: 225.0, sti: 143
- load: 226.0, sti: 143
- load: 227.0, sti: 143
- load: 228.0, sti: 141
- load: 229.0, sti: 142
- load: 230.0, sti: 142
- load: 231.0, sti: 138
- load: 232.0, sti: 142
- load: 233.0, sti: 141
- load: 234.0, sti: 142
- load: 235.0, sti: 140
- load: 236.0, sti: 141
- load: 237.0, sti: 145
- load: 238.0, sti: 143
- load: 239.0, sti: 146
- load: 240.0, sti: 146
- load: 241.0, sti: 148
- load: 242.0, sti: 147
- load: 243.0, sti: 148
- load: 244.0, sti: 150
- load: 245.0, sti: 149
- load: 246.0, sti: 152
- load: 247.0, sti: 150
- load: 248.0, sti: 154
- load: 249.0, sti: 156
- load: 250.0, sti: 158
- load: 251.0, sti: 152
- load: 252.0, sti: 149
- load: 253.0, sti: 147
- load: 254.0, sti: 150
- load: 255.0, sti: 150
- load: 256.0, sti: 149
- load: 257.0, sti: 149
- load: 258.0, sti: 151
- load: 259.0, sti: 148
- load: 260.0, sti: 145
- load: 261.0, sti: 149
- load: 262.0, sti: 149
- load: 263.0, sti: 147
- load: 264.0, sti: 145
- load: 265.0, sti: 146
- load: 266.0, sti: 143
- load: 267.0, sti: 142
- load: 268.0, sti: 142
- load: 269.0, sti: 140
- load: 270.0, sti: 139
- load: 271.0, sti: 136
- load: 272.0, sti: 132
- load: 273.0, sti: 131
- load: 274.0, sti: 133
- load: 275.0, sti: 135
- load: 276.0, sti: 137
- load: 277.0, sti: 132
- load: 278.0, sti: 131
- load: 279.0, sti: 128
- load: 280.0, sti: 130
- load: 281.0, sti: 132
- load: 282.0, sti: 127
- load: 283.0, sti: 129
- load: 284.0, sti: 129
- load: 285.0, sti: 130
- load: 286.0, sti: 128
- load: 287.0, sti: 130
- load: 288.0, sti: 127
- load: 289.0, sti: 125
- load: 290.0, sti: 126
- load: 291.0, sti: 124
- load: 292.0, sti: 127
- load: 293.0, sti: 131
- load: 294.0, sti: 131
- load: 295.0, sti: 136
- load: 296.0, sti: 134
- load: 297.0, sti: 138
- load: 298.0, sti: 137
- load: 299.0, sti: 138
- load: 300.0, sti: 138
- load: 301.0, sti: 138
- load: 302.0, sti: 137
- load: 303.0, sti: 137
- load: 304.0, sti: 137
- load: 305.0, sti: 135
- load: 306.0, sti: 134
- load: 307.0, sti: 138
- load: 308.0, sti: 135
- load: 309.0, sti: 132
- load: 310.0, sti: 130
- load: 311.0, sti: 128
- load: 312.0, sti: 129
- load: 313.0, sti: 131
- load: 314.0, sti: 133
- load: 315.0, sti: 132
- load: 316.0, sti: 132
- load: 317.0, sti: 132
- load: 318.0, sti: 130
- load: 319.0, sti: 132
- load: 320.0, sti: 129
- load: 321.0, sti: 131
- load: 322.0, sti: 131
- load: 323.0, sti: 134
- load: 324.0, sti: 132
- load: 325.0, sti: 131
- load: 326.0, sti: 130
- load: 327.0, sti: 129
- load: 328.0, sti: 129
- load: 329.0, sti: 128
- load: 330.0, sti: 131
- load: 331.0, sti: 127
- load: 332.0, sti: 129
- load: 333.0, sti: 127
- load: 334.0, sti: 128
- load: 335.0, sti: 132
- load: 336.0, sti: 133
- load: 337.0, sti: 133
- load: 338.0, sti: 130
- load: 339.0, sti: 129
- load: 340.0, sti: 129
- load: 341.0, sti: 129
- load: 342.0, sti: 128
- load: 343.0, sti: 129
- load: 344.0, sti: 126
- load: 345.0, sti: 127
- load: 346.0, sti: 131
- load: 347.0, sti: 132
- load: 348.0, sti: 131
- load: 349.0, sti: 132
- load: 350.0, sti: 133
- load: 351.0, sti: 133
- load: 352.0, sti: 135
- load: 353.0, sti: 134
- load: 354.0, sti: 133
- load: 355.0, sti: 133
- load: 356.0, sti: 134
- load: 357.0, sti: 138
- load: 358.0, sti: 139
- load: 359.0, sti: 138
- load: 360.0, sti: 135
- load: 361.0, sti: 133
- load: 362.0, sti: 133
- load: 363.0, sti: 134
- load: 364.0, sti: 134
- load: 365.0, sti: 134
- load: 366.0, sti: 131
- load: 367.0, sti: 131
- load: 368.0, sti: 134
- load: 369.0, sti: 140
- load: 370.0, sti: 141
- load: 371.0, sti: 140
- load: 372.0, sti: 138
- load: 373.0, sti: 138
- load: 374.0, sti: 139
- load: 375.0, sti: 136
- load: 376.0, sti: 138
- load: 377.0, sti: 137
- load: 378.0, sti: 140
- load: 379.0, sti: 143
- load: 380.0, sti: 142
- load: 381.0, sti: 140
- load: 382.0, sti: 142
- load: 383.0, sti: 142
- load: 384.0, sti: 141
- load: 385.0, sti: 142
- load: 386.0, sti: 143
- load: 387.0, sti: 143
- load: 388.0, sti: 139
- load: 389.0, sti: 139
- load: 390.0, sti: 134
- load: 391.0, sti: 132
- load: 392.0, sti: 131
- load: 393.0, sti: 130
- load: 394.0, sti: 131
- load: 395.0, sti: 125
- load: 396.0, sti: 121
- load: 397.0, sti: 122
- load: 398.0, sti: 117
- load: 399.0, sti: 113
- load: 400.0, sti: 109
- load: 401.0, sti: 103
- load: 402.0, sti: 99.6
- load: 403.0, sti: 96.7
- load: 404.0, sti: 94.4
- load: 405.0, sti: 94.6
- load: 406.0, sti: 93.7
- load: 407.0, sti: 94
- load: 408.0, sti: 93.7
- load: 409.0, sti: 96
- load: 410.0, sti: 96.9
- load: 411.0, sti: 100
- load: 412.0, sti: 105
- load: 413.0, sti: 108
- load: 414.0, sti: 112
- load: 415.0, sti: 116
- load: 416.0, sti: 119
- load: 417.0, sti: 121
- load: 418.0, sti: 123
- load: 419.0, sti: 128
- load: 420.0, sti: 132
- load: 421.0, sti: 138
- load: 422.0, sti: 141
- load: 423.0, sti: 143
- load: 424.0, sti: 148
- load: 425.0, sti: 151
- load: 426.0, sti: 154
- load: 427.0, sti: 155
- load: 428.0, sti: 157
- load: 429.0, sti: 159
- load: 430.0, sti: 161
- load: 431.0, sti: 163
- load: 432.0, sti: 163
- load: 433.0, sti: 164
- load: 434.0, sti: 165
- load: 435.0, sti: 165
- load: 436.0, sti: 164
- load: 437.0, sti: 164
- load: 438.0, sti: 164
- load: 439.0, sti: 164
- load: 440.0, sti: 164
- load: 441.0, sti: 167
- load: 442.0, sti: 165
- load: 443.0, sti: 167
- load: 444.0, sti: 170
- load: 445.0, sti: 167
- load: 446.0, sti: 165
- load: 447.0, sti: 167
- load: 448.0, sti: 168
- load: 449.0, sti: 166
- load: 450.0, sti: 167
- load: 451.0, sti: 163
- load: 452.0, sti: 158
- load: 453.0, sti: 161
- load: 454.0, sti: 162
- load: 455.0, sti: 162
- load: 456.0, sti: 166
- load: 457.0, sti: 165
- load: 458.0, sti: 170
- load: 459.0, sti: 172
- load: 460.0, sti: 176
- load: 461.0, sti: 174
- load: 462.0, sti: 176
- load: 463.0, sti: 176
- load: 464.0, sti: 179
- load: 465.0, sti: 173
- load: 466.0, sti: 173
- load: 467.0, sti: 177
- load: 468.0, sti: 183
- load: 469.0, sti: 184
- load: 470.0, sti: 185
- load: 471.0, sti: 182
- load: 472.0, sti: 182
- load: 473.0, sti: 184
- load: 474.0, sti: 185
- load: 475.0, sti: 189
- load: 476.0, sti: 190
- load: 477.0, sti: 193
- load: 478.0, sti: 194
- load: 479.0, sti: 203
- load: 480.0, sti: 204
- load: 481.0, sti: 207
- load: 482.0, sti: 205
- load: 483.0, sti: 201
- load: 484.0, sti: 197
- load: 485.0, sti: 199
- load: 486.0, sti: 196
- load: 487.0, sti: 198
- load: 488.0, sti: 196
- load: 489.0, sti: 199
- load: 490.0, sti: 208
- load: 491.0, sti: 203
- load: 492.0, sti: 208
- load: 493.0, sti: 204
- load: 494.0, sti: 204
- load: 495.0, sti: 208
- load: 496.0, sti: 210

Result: 133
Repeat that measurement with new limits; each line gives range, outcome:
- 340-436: 131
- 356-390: 138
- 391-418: 110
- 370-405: 130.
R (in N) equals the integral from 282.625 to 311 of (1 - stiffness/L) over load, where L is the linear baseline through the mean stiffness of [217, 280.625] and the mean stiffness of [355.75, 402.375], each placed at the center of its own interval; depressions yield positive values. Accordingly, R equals 1.6 N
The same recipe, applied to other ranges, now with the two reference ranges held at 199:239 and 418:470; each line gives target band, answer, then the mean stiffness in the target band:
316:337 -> 3.4 N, 130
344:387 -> 5.9 N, 136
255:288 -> 3.1 N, 138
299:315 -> 2.1 N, 134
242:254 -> 0.0 N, 151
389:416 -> 8.3 N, 111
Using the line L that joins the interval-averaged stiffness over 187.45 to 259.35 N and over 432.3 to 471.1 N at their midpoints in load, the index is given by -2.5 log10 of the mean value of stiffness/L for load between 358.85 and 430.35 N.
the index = 0.266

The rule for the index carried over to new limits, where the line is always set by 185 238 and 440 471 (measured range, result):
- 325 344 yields 0.239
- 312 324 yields 0.213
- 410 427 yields 0.298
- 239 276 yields 0.069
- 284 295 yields 0.225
